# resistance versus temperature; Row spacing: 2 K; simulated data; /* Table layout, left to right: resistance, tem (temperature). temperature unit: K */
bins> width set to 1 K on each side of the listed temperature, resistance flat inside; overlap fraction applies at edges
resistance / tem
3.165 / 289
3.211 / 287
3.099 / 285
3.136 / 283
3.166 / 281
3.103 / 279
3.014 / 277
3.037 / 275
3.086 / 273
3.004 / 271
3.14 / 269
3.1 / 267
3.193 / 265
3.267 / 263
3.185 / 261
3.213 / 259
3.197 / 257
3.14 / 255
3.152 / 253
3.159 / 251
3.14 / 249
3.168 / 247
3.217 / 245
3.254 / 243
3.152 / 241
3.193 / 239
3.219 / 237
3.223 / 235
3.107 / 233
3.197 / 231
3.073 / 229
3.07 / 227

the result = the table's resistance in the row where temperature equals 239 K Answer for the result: 3.193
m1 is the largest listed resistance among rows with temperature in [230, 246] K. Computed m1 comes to 3.254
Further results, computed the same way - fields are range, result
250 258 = 3.197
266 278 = 3.14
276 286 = 3.166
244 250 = 3.217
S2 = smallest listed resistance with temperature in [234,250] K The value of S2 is 3.14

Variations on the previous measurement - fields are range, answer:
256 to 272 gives 3.004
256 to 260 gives 3.197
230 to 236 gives 3.107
